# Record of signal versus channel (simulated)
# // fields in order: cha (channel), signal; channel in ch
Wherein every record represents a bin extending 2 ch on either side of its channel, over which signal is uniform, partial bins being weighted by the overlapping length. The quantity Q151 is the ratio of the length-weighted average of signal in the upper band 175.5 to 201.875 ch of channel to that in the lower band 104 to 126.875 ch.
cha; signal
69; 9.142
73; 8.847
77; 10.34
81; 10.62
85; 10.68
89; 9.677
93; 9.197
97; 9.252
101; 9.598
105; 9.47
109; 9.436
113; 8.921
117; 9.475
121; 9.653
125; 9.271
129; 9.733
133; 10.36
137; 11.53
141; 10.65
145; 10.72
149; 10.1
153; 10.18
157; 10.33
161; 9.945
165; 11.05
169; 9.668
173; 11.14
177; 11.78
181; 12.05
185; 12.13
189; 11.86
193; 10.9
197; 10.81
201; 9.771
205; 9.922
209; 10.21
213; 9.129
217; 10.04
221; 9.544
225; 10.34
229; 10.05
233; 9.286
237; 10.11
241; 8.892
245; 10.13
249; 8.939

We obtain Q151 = 1.2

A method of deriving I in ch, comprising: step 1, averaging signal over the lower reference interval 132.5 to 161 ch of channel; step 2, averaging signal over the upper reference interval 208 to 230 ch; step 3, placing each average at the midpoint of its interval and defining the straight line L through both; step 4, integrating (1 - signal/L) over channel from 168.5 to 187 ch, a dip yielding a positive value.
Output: -2.27 ch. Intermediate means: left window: 10.5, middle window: 11.5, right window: 9.86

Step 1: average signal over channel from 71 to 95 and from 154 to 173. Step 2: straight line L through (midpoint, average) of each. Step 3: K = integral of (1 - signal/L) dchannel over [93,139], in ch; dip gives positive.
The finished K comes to 1.83 ch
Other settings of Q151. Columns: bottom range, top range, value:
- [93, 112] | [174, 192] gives 1.26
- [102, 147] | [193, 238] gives 1.00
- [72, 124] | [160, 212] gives 1.13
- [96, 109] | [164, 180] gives 1.16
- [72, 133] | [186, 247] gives 1.05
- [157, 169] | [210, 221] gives 0.93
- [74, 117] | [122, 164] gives 1.06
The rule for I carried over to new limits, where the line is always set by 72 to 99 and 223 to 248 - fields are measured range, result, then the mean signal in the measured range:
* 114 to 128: 0.5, 9.45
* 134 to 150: -1.6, 10.8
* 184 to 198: -2.3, 11.4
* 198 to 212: -0.3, 9.97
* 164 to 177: -1.3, 10.8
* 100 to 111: 0.4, 9.49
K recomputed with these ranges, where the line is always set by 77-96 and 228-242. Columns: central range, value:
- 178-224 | -4.25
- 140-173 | -1.81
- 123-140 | -0.60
